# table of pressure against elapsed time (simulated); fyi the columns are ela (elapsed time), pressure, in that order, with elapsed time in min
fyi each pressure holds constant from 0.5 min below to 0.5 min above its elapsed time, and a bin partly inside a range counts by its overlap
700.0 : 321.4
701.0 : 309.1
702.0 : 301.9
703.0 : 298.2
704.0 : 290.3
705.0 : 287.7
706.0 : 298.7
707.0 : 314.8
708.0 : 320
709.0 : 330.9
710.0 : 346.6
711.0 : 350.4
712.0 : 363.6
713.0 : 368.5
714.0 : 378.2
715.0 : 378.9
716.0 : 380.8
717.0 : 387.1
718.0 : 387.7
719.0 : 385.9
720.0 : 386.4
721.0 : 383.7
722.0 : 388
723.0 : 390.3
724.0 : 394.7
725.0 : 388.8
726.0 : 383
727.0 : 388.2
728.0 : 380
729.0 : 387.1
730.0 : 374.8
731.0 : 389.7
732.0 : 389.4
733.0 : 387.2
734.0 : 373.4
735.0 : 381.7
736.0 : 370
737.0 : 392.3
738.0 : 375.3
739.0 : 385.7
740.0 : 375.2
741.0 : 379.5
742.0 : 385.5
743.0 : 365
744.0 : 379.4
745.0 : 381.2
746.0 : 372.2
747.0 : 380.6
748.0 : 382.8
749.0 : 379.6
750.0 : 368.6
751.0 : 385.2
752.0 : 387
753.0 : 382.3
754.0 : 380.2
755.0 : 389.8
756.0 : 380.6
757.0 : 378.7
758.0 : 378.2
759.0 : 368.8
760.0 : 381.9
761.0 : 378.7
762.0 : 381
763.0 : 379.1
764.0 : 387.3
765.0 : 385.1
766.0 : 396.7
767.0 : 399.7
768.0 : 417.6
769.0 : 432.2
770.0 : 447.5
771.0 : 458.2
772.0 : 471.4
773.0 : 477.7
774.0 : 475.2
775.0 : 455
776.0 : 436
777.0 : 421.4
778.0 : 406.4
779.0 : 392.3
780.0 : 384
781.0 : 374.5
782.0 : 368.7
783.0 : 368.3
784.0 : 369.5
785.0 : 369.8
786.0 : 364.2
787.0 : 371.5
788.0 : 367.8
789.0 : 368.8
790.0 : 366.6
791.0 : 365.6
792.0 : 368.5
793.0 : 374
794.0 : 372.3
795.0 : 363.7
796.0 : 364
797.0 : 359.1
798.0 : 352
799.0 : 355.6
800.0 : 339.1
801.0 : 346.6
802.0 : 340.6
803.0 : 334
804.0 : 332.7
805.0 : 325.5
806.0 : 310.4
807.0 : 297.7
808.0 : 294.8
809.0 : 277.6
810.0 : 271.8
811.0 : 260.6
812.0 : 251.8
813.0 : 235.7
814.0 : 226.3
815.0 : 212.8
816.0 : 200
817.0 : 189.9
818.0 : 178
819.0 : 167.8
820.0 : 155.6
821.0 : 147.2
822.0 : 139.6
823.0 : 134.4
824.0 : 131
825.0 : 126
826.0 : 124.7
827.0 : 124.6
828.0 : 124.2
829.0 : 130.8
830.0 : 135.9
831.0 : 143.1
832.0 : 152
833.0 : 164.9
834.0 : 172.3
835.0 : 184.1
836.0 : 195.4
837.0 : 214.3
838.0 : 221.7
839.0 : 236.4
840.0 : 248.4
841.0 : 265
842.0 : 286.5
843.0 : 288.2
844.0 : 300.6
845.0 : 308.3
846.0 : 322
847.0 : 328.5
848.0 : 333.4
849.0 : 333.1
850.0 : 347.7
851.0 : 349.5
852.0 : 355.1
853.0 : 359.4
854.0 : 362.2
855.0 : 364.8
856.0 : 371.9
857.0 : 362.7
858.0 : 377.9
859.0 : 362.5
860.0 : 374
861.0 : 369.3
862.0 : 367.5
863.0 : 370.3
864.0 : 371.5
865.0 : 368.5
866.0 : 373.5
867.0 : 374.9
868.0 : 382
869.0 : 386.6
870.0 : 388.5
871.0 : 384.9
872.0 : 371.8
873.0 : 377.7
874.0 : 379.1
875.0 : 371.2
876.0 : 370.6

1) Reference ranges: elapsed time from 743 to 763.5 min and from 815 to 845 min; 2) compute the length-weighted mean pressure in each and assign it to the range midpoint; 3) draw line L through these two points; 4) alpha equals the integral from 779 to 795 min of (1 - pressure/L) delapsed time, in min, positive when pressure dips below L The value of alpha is -4.21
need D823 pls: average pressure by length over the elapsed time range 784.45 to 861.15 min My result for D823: 278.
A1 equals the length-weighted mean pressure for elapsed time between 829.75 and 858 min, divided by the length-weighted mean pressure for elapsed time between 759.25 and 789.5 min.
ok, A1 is 0.69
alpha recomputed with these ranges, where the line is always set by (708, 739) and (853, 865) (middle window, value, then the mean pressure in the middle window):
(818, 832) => 8.7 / 139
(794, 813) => 2.7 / 320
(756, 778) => -2.3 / 414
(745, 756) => -0.1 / 381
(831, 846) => 5.6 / 231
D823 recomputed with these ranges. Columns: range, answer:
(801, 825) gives 236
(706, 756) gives 376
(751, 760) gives 381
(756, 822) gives 346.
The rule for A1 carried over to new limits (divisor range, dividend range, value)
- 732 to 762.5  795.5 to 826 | 0.67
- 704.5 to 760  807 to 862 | 0.66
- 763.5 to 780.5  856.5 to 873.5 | 0.88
